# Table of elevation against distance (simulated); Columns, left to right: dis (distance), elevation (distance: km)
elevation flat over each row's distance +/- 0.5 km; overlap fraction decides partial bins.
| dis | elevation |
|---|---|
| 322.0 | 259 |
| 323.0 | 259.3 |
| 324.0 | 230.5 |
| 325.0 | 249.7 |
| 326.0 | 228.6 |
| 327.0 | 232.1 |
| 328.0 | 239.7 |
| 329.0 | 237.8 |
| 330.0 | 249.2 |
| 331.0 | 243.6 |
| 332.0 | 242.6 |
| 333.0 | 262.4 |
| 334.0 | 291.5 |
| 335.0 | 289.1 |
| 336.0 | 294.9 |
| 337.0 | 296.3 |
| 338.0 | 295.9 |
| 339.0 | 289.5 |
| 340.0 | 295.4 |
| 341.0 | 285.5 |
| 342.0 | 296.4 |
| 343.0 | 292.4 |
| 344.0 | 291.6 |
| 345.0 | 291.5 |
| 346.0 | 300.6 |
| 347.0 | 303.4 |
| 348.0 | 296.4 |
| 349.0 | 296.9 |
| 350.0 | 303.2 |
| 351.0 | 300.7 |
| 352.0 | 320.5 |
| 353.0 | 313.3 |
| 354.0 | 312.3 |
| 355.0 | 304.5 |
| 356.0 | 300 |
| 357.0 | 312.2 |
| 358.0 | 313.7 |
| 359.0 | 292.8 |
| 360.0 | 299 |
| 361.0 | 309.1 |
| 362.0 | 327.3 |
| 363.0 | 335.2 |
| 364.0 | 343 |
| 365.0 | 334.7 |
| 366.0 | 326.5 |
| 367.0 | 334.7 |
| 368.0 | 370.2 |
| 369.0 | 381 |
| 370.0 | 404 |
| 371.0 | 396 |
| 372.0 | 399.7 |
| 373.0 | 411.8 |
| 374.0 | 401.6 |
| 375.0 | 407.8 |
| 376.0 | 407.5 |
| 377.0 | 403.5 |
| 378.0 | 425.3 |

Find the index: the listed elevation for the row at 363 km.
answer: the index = 335.2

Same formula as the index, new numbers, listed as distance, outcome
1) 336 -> 294.9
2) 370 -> 404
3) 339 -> 289.5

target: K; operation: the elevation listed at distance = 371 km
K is 396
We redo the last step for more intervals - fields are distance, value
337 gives 296.3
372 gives 399.7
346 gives 300.6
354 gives 312.3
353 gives 313.3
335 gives 289.1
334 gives 291.5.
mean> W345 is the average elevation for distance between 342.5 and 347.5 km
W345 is 296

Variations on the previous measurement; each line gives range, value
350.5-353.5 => 312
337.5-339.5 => 293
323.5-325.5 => 240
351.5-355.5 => 313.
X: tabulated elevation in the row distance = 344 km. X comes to 291.6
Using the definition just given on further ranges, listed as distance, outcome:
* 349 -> 296.9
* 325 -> 249.7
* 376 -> 407.5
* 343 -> 292.4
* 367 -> 334.7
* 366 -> 326.5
